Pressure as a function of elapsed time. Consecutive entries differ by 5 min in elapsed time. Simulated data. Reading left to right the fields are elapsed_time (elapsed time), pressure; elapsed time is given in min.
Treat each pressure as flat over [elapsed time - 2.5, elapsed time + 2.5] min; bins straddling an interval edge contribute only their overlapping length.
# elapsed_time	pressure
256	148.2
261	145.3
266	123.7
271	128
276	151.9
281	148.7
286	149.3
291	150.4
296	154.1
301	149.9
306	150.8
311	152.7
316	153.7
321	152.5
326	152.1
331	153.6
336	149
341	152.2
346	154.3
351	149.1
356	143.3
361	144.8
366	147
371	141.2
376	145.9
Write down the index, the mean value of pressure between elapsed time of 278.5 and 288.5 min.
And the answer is 149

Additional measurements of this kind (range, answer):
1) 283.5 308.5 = 151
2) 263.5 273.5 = 126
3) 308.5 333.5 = 153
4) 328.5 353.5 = 152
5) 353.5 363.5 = 144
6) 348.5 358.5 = 146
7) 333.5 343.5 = 151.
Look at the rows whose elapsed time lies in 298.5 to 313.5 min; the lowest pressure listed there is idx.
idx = 149.9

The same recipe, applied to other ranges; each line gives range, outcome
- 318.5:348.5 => 149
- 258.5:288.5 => 123.7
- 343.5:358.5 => 143.3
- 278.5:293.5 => 148.7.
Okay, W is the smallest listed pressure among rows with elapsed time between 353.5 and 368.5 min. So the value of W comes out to 143.3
